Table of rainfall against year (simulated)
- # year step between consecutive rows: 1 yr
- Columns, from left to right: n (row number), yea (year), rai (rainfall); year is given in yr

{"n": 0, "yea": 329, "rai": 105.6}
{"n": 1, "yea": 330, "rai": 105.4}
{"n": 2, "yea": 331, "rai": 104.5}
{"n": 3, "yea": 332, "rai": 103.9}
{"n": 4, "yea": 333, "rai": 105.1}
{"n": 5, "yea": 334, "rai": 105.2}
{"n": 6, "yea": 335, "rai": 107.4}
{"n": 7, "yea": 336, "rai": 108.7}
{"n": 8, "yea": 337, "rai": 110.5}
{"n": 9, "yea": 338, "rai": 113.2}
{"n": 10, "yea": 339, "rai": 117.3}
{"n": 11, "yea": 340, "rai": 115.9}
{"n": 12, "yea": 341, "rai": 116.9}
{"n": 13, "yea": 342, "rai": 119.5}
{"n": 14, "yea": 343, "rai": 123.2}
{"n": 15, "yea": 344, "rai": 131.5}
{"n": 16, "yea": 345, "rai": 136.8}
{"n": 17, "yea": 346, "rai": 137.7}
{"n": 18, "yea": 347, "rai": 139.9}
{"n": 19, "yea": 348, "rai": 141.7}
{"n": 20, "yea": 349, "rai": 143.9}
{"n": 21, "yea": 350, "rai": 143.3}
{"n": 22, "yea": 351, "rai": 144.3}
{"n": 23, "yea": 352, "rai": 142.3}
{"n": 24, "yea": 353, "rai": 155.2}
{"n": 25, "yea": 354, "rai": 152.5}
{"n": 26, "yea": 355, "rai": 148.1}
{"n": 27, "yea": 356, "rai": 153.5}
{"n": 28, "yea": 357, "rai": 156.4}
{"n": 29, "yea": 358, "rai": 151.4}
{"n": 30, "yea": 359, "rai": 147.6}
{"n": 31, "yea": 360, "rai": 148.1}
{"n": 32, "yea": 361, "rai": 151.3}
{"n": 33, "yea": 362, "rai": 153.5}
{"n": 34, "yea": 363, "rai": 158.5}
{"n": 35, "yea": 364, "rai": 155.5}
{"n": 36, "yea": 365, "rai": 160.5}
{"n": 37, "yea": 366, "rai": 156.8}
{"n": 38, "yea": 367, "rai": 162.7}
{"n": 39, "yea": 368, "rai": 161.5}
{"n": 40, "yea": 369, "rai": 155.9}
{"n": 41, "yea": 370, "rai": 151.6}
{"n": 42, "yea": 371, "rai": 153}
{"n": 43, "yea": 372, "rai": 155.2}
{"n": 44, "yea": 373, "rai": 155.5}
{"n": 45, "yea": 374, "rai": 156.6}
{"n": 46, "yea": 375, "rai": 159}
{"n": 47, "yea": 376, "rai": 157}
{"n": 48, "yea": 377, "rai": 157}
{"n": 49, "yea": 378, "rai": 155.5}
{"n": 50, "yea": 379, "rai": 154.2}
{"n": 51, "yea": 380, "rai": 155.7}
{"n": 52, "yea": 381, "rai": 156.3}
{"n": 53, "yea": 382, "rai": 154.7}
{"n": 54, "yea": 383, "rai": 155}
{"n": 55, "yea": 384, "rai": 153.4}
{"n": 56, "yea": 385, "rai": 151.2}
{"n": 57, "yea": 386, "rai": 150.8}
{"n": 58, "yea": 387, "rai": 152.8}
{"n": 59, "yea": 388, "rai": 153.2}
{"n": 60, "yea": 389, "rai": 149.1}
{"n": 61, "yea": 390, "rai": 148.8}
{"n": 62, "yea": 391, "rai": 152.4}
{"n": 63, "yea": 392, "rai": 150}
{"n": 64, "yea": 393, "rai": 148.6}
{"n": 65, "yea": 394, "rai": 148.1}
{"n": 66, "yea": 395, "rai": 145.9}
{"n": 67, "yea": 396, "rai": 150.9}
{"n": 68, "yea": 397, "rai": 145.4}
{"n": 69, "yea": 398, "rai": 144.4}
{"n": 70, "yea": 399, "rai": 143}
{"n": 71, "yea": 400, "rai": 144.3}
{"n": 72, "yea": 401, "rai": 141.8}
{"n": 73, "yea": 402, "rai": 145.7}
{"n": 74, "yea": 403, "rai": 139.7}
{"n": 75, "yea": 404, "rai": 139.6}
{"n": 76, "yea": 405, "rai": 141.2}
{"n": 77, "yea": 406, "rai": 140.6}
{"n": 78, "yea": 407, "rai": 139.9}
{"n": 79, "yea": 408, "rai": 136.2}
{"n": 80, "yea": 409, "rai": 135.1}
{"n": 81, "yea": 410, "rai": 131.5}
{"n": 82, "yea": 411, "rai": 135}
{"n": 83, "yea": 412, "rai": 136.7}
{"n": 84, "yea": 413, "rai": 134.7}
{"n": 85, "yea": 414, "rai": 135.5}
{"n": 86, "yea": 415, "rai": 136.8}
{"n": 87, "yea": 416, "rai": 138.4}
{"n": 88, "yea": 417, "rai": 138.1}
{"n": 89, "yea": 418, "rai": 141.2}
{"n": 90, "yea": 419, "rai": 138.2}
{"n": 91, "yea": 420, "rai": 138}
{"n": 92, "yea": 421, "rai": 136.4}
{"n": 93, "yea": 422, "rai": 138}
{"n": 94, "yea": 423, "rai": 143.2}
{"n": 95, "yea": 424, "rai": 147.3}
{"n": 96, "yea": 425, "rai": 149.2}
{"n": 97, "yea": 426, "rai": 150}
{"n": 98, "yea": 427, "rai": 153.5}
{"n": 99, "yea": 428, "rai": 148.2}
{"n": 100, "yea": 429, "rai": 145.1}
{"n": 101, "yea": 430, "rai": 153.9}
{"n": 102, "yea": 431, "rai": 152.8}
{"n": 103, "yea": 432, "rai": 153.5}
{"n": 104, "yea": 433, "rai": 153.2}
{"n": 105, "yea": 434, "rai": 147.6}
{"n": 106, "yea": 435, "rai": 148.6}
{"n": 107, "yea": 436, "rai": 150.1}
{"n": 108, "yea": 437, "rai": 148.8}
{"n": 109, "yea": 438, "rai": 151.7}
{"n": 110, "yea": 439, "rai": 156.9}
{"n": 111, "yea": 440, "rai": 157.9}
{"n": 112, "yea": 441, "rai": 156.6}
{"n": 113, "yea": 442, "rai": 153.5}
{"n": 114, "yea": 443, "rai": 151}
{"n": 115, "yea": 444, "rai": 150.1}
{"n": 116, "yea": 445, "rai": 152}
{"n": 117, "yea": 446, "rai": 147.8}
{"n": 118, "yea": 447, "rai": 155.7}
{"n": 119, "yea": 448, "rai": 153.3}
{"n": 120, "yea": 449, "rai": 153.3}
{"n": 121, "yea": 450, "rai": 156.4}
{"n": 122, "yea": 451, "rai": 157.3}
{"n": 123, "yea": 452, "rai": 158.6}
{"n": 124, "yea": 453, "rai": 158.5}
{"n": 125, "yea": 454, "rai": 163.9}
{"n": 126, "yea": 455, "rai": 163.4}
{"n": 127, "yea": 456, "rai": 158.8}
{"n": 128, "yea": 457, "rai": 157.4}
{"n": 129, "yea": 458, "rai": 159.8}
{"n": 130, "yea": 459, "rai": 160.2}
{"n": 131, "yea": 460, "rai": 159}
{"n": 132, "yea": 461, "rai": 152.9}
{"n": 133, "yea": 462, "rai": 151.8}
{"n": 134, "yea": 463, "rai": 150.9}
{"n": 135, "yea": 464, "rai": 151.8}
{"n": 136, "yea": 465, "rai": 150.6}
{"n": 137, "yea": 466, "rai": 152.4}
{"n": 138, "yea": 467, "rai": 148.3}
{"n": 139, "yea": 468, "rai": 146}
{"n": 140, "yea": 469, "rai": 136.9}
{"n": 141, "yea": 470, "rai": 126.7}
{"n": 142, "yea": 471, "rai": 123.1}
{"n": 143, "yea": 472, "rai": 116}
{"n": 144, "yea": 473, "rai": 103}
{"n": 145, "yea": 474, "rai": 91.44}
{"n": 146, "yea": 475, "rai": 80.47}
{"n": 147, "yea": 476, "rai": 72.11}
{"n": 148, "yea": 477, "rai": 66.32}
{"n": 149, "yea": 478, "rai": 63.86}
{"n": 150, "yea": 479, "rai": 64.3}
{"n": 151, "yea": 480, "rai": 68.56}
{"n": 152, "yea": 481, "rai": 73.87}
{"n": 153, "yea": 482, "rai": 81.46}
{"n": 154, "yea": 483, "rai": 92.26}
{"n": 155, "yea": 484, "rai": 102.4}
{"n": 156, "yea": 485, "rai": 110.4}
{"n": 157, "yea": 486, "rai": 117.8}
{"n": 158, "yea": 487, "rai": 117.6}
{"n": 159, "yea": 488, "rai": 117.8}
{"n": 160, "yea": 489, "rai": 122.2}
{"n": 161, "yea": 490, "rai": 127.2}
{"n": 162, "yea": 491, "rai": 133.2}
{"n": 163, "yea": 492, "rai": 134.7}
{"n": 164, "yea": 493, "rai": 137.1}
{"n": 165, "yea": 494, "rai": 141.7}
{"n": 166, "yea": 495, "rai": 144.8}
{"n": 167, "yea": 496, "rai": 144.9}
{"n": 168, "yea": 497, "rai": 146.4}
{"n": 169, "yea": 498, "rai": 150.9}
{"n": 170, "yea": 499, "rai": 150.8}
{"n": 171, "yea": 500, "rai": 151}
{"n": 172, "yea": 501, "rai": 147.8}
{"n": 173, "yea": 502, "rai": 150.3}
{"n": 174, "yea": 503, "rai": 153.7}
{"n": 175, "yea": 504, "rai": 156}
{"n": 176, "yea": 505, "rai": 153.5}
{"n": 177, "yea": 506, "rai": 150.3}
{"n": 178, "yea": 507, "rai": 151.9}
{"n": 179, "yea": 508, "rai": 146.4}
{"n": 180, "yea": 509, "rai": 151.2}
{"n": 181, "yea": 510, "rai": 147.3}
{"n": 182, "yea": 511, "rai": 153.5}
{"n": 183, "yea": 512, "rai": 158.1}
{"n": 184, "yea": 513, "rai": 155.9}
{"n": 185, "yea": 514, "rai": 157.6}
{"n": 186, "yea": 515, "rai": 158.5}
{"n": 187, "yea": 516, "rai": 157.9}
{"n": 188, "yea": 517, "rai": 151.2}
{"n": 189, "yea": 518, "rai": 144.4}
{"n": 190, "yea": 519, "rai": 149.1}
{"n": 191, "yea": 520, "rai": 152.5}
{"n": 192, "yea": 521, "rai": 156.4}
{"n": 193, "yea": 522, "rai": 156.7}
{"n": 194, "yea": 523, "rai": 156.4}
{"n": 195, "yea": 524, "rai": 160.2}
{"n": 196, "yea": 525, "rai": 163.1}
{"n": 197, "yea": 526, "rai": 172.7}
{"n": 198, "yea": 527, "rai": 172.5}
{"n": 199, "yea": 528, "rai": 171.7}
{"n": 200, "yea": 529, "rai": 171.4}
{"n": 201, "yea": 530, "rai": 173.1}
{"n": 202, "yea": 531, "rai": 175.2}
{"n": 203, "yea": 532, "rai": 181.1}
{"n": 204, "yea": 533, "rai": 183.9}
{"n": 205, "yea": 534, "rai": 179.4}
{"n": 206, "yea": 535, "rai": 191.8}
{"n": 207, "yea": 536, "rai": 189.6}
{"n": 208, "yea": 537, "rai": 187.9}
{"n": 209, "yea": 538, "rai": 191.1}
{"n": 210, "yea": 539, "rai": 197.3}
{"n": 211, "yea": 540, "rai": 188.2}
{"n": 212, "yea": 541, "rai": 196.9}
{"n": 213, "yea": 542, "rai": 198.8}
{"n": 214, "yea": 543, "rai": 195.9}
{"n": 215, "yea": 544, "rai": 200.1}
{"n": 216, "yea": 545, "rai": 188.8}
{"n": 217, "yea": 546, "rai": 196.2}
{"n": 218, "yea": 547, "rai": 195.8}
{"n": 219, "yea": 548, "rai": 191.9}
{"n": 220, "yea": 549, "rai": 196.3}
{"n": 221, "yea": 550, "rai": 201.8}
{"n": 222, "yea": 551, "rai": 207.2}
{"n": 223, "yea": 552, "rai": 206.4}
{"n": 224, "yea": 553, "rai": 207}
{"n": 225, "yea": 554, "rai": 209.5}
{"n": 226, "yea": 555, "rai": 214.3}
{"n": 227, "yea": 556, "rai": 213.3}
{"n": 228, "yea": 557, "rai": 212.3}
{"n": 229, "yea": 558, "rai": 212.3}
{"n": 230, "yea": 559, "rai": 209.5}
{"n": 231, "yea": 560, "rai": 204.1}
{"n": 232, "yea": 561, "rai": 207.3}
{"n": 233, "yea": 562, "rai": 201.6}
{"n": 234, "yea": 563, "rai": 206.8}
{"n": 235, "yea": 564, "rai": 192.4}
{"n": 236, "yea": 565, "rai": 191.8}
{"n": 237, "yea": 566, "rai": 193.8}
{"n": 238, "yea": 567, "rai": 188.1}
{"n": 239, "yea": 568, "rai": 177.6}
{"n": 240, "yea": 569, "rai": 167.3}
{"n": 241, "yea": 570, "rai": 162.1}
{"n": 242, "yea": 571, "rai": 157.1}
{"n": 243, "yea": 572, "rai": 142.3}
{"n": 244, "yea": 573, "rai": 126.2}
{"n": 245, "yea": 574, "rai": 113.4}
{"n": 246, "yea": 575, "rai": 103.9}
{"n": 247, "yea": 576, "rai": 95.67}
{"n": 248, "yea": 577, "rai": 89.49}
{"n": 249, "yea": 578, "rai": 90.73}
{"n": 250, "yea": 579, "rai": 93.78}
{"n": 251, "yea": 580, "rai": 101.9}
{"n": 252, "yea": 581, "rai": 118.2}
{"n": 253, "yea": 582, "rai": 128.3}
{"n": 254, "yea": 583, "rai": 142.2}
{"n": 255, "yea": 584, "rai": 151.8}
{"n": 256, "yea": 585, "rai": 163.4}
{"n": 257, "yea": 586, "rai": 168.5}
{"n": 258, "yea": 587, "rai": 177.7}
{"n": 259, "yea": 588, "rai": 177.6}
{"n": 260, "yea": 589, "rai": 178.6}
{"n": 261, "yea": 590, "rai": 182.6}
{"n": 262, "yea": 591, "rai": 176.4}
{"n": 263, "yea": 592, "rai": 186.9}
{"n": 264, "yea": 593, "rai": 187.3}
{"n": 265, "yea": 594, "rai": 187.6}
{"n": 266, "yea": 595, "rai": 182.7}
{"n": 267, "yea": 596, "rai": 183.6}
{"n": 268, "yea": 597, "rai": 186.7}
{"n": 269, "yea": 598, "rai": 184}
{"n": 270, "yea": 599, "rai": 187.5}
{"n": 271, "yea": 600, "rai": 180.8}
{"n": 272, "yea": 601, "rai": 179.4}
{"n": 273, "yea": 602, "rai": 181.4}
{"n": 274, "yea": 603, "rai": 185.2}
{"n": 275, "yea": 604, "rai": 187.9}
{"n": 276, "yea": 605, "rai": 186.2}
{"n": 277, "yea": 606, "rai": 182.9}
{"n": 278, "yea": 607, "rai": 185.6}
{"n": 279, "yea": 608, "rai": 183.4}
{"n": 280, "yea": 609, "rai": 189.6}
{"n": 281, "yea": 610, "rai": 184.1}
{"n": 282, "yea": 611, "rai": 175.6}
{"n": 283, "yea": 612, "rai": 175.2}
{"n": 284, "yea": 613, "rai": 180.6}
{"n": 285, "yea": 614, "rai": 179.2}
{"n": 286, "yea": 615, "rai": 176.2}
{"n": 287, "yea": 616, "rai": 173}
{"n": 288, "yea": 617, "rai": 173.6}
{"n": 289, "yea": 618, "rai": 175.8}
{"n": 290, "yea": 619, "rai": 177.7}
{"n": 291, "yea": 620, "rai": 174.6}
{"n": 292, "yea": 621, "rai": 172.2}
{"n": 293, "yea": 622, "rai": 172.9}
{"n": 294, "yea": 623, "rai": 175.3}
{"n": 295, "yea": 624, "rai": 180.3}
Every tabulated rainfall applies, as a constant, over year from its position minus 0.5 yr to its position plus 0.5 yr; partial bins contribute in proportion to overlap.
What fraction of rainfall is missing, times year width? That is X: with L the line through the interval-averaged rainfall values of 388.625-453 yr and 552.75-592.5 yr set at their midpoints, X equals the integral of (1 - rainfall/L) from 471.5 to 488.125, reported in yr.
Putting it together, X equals 6.9 yr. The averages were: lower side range 146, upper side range 166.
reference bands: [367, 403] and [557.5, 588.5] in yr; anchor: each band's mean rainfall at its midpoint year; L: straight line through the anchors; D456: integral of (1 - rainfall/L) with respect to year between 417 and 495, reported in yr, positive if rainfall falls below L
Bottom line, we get 9.0 yr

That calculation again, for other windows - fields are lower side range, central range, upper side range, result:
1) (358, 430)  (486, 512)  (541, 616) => 3.33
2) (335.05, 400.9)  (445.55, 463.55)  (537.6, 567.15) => 1.59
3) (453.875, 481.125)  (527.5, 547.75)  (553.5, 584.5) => -4.97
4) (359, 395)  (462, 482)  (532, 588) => 6.62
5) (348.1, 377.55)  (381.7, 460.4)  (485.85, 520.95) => 0.92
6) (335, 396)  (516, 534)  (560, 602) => -0.73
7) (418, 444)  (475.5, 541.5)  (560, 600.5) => 4.35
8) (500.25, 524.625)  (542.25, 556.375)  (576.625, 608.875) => -3.79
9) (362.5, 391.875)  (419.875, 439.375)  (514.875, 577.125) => 1.68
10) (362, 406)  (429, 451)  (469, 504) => -3.36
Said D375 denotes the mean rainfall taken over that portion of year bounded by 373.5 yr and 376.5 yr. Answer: 158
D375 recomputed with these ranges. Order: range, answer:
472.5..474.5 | 97.2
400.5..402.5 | 144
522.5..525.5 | 160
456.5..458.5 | 159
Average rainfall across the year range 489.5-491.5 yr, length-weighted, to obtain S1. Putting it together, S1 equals 130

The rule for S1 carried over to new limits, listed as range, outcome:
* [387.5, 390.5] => 150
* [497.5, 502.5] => 150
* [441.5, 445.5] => 152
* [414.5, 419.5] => 139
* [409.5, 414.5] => 135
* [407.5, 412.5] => 135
